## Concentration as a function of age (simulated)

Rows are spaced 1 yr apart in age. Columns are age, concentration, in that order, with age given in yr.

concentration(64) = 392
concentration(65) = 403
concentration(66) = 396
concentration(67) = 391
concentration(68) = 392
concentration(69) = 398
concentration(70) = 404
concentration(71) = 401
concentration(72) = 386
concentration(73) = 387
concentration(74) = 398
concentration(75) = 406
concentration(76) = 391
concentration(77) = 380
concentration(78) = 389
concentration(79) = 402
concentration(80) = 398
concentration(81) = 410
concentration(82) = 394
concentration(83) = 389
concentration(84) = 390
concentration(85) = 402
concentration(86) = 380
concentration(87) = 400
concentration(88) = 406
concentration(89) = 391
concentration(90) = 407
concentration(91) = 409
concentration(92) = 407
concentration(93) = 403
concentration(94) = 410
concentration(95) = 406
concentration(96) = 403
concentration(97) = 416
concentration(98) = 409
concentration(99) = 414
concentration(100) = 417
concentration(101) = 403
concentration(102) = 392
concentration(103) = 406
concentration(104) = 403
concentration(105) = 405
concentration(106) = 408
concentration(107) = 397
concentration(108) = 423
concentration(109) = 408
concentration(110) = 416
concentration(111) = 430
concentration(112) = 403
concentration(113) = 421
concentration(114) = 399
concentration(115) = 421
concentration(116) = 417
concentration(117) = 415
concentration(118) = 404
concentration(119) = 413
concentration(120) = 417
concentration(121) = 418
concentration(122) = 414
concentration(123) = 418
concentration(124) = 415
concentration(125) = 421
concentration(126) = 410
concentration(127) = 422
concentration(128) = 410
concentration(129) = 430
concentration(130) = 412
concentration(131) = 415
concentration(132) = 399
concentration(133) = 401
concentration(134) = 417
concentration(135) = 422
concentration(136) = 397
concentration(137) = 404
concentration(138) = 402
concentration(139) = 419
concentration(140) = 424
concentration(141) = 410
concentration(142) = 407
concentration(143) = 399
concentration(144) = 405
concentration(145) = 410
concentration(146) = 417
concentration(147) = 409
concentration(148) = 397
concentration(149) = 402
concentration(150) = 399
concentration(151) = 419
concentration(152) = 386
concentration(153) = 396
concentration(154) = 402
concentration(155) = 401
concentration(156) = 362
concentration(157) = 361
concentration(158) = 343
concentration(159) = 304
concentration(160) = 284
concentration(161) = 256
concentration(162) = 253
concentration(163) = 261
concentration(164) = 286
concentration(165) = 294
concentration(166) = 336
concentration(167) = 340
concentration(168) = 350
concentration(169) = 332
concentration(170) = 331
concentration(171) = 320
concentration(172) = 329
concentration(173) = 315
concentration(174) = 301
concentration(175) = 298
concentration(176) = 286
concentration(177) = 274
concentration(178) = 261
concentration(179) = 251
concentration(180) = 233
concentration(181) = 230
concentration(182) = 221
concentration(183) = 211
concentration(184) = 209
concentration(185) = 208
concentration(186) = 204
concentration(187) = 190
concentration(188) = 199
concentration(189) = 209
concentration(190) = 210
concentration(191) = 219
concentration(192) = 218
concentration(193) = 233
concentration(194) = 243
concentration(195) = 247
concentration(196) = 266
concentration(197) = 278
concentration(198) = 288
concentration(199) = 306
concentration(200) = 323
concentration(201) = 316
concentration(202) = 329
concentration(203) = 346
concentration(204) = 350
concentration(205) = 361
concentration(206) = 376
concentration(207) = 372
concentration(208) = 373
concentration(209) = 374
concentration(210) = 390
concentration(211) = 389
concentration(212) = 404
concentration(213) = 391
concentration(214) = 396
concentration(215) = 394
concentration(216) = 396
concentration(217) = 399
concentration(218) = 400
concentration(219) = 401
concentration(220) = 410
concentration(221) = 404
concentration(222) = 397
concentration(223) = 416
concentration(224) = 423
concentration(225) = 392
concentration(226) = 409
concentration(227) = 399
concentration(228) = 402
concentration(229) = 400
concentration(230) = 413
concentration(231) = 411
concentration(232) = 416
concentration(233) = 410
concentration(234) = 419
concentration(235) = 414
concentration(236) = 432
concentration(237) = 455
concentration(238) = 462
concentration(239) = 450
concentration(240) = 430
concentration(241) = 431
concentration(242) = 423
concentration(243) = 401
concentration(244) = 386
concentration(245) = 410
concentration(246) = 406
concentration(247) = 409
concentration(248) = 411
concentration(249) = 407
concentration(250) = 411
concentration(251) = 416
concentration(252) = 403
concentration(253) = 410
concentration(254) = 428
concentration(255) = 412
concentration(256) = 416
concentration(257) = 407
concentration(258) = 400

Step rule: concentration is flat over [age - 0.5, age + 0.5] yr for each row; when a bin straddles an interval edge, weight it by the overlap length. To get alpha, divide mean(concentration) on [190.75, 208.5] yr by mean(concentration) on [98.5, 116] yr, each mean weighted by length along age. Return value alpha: 0.7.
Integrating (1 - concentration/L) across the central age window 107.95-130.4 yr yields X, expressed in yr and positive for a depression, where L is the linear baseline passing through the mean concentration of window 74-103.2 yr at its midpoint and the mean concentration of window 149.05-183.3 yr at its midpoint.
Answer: -3.0 yr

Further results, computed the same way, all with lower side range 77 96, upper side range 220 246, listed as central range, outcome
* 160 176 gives 4.0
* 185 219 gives 8.1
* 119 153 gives -0.5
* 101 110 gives -0.1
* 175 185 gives 4.1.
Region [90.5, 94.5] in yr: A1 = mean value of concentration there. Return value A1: 407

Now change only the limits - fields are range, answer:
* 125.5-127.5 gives 416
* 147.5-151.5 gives 404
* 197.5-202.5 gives 312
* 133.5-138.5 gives 408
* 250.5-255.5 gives 414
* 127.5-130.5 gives 417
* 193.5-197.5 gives 258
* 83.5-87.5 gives 393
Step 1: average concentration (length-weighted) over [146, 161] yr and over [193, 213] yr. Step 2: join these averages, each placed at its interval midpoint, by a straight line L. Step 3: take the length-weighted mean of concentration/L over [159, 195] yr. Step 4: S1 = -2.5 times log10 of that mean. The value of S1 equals 0.325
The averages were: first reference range 373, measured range 263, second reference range 332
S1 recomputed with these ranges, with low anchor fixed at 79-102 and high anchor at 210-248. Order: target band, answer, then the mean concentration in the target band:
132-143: -0.01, 409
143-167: 0.14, 356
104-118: -0.02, 412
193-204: 0.36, 294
